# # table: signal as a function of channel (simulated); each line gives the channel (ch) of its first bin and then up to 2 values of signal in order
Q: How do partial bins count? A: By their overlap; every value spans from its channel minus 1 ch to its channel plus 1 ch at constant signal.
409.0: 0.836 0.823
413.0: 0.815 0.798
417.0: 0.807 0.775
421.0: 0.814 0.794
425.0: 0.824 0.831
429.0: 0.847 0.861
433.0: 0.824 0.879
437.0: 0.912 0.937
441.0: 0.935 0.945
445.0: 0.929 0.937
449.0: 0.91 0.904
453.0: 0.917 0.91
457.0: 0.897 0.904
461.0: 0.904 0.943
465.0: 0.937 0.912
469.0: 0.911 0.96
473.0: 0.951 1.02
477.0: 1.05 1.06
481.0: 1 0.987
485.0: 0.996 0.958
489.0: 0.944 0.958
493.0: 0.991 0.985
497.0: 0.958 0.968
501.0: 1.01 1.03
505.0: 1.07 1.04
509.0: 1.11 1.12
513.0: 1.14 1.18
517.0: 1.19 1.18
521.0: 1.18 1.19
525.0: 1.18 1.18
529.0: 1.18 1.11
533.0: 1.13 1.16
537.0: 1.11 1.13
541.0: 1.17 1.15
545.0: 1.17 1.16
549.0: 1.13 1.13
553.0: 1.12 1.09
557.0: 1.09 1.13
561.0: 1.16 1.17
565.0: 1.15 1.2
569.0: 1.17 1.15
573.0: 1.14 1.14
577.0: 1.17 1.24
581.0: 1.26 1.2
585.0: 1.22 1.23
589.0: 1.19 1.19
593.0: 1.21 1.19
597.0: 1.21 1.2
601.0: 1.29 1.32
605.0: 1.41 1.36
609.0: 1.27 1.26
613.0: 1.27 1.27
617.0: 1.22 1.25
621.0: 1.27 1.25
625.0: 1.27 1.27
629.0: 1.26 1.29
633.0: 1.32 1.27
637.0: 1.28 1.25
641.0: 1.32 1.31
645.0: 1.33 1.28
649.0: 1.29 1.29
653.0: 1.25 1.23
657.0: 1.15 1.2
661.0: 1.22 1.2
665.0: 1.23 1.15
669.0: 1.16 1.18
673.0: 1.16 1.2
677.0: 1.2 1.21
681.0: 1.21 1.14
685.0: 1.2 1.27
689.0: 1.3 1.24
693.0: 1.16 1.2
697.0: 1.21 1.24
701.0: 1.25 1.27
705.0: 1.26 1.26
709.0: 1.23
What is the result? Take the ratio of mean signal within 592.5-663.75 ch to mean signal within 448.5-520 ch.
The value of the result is 1.27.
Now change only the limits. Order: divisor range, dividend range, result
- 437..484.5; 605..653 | 1.36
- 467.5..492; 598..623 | 1.31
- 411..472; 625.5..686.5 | 1.40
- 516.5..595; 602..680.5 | 1.08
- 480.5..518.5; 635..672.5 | 1.20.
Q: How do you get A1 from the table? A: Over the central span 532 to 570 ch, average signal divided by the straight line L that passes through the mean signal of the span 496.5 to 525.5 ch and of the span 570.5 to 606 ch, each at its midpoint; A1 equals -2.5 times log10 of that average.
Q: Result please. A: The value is 0.020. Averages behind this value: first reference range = 1.1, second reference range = 1.22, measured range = 1.14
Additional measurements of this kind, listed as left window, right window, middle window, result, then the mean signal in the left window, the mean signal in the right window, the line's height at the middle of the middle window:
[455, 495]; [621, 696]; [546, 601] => -0.061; 0.962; 1.24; 1.11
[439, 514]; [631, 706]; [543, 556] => -0.060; 0.975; 1.23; 1.07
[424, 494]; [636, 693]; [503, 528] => -0.130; 0.931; 1.23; 1.01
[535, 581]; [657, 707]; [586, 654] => -0.078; 1.15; 1.21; 1.18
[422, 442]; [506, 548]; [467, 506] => 0.043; 0.864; 1.15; 1.03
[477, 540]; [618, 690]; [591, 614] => -0.075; 1.08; 1.24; 1.18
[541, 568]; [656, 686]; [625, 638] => -0.096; 1.14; 1.19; 1.17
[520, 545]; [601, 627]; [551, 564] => 0.064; 1.16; 1.28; 1.2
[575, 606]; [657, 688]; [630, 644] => -0.070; 1.23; 1.19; 1.21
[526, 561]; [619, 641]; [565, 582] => 0.003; 1.14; 1.27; 1.19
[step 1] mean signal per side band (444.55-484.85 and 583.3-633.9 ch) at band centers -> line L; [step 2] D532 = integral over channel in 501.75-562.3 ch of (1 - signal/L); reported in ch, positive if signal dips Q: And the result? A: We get -2.44 ch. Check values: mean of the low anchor 0.948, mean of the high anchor 1.26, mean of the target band 1.14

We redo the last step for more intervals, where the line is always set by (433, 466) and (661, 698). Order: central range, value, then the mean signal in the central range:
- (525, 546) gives -2.6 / 1.15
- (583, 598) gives -1.6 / 1.21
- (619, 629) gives -1.2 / 1.26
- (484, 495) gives -0.1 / 0.971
